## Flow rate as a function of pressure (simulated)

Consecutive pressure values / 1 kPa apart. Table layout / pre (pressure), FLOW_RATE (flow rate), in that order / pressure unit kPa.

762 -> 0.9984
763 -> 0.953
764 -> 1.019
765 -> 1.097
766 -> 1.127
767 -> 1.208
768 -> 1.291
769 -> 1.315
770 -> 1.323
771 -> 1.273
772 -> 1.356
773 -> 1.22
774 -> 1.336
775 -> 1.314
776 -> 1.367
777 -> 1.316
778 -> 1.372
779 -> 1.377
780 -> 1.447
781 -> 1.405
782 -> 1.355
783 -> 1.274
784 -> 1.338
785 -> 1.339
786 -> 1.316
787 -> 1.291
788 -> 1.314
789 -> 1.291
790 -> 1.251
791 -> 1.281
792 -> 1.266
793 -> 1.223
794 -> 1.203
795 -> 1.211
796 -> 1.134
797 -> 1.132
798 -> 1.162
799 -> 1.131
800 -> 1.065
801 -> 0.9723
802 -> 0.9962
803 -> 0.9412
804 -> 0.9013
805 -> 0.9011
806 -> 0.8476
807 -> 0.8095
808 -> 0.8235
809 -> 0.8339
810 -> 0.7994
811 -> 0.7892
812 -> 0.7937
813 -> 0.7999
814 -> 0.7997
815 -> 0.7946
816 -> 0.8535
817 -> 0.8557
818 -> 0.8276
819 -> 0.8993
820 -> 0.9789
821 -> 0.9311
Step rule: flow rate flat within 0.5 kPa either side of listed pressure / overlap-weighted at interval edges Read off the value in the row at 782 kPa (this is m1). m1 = 1.355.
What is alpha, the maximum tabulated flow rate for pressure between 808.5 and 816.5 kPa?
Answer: 0.8535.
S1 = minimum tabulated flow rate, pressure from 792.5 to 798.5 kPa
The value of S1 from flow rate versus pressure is 1.132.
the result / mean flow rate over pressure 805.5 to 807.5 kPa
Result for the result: 0.829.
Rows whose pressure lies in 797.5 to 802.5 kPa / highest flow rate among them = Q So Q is 1.162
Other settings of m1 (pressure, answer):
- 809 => 0.8339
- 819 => 0.8993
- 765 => 1.097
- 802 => 0.9962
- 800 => 1.065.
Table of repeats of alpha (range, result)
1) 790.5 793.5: 1.281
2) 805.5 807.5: 0.8476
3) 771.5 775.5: 1.356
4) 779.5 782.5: 1.447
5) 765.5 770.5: 1.323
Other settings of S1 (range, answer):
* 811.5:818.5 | 0.7937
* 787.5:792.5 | 1.251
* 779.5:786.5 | 1.274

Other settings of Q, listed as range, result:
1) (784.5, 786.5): 1.339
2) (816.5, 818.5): 0.8557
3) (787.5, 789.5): 1.314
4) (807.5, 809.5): 0.8339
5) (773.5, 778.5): 1.372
